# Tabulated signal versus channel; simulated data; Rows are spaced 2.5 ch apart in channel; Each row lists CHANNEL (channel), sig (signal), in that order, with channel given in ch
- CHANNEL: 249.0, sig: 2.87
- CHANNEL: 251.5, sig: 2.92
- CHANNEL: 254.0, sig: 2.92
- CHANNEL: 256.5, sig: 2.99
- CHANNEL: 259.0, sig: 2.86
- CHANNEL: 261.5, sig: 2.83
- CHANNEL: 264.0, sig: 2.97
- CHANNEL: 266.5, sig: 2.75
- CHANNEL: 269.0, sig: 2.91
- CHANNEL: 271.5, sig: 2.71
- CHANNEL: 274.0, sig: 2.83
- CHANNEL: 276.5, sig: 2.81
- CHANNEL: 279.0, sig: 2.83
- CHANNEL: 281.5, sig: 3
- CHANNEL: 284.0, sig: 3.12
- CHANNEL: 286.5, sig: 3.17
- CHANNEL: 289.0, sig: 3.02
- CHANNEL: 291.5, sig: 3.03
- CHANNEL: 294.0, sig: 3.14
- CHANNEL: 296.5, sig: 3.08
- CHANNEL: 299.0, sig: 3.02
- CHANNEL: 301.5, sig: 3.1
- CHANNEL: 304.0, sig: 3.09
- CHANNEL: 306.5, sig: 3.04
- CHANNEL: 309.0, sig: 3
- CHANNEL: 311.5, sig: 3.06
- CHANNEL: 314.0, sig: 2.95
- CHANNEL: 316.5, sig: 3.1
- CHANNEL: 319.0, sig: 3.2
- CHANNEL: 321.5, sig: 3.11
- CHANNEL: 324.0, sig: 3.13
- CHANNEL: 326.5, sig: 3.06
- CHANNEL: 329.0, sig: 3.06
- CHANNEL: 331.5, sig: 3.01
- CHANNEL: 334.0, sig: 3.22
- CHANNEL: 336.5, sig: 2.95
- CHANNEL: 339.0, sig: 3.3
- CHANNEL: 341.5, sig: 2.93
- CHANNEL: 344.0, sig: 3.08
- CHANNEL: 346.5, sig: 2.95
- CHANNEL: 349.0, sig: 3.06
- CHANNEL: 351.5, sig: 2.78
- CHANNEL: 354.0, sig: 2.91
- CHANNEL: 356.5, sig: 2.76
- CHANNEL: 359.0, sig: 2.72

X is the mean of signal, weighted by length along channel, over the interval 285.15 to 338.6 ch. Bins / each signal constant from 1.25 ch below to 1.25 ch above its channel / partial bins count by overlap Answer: 3.08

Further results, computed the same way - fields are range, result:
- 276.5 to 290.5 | 3.01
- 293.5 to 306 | 3.08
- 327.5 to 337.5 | 3.06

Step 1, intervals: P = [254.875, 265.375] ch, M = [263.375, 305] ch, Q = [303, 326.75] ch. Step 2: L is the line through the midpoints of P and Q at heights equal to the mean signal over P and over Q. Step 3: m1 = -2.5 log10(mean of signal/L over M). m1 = 0.00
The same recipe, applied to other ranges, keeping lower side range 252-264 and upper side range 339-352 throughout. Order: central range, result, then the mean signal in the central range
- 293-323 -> -0.040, 3.07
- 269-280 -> 0.045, 2.81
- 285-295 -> -0.053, 3.09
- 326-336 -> -0.033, 3.08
